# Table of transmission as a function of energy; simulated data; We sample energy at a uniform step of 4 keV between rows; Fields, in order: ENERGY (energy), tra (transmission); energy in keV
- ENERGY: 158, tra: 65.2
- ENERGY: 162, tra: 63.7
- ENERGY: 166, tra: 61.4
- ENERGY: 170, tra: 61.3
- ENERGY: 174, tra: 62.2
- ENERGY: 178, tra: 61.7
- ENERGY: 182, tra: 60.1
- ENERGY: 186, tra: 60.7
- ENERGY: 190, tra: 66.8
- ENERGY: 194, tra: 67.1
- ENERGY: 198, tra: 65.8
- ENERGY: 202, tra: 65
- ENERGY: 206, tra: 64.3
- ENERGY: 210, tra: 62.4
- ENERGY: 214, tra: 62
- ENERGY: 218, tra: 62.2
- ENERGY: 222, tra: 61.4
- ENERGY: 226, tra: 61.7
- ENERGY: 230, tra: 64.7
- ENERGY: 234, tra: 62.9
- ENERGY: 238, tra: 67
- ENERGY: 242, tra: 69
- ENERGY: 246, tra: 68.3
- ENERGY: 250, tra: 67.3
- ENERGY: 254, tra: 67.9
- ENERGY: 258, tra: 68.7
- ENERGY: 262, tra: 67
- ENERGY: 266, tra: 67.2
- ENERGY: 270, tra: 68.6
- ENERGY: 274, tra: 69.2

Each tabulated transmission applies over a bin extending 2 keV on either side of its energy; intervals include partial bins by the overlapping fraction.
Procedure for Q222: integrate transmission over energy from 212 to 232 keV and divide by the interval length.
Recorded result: 62.4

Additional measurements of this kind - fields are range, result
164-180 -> 61.6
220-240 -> 63.5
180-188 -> 60.4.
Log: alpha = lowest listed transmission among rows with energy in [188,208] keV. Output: 64.3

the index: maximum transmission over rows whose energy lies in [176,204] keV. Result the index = 67.1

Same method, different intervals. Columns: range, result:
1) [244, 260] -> 68.7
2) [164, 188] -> 62.2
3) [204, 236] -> 64.7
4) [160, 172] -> 63.7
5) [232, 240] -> 67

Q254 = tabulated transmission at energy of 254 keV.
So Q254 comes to 67.9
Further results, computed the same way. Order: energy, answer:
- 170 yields 61.3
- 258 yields 68.7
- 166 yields 61.4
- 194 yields 67.1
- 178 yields 61.7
